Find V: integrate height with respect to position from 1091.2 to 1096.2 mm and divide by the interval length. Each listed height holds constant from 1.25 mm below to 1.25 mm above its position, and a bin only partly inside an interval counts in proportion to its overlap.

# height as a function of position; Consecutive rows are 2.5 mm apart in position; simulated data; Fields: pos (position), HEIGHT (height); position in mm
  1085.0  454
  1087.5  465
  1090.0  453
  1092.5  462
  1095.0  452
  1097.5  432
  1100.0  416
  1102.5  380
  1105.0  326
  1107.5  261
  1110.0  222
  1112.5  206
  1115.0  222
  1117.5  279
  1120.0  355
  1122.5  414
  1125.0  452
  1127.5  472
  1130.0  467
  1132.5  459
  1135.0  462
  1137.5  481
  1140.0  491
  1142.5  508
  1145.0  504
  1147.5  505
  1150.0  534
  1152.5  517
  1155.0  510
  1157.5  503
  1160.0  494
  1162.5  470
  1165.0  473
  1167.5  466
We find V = 457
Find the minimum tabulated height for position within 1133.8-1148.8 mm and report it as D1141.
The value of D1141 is 462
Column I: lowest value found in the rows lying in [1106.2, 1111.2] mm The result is 222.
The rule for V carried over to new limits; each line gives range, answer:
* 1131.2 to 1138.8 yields 467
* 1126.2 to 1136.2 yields 465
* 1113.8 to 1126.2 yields 344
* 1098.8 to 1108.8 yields 345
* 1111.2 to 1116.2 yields 214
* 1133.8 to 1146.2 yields 489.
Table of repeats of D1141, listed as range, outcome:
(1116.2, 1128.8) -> 279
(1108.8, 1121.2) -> 206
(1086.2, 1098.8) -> 432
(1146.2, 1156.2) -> 505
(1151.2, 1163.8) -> 470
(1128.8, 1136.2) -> 459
